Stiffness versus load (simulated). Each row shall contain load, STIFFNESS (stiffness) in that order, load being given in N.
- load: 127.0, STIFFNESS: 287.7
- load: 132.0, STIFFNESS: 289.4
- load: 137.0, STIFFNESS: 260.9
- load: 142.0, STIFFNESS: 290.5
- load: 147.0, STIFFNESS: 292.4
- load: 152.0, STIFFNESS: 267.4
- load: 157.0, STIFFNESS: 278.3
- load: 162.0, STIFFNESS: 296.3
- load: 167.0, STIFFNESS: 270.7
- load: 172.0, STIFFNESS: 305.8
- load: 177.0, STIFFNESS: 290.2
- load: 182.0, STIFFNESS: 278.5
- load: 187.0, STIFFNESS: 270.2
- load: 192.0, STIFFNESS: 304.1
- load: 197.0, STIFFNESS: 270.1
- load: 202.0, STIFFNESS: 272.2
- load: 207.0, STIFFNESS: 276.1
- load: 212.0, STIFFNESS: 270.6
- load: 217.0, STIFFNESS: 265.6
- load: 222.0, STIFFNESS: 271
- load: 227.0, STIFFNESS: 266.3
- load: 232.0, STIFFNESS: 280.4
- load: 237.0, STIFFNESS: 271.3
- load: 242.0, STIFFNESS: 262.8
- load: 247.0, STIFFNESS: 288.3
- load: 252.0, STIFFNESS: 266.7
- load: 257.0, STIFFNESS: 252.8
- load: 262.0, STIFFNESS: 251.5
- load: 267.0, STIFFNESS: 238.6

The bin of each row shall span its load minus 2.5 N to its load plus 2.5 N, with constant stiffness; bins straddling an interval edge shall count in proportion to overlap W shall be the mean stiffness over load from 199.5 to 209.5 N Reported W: 274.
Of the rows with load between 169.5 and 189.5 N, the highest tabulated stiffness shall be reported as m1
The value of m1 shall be 305.8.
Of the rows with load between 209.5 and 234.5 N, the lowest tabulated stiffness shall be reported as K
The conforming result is 265.6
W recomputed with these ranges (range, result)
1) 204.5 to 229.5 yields 270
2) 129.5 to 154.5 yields 280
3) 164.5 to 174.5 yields 288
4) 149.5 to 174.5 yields 284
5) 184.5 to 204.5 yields 279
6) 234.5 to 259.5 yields 268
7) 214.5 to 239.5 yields 271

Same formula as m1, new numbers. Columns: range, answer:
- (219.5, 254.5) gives 288.3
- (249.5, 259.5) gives 266.7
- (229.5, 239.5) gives 280.4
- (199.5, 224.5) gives 276.1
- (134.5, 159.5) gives 292.4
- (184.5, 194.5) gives 304.1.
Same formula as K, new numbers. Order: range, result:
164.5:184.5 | 270.7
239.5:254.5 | 262.8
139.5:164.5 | 267.4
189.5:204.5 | 270.1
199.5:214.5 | 270.6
